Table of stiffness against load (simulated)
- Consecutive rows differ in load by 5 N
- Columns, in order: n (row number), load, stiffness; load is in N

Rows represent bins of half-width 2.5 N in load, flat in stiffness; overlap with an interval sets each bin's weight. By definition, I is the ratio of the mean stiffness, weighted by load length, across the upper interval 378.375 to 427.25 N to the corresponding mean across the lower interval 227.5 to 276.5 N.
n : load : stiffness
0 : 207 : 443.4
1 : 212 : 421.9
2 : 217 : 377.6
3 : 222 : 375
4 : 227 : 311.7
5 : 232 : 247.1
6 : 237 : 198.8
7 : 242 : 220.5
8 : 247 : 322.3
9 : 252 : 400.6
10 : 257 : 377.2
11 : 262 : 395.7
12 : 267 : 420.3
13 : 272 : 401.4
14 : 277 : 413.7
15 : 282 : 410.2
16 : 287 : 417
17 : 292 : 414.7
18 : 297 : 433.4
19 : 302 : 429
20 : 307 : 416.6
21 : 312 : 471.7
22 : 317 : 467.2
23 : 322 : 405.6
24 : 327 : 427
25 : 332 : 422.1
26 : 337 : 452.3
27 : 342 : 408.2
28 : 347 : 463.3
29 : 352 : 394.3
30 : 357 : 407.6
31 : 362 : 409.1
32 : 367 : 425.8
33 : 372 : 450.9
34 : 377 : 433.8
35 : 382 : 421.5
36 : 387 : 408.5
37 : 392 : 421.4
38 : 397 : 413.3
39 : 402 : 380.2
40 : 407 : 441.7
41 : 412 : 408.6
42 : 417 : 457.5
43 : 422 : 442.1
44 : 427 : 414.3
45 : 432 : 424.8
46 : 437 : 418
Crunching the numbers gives 1.3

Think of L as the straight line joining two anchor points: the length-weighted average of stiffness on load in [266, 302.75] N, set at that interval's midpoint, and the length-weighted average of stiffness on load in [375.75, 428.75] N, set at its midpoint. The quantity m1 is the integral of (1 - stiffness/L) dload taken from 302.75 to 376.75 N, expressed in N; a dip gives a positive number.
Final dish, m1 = -1.9 N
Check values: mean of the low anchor 417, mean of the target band 430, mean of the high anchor 422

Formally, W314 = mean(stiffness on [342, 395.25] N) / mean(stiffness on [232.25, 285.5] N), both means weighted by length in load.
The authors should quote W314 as 1.2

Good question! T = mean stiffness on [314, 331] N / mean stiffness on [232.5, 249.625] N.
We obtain 1.75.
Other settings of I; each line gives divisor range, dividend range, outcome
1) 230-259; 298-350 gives 1.48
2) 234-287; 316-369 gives 1.19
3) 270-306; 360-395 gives 1.02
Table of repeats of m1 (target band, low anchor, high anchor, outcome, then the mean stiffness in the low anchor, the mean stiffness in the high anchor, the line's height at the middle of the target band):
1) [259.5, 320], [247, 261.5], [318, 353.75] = -3.7 N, 378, 427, 400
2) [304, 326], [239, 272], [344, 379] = -2.4 N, 357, 426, 396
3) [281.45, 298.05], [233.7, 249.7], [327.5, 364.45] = -4.5 N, 249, 423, 329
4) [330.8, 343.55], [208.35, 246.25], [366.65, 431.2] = -1.5 N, 312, 425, 384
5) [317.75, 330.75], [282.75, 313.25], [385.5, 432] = 0.1 N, 428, 421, 426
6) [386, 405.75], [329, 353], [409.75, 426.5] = 1.1 N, 430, 434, 433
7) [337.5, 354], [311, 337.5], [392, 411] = 0.2 N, 438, 413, 431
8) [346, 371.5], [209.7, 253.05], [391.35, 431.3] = -1.9 N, 316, 423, 392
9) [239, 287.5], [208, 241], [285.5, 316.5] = 0.8 N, 323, 433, 379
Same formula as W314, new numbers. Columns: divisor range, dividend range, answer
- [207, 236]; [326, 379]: 1.23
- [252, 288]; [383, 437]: 1.04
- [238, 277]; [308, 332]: 1.22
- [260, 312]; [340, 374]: 1.01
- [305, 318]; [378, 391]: 0.93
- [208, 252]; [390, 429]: 1.32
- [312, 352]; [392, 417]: 0.96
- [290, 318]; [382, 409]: 0.94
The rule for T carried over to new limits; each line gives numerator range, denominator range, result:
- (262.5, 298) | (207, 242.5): 1.29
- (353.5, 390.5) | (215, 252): 1.41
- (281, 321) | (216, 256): 1.41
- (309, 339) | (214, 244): 1.51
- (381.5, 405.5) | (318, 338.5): 0.96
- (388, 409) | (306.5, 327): 0.94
